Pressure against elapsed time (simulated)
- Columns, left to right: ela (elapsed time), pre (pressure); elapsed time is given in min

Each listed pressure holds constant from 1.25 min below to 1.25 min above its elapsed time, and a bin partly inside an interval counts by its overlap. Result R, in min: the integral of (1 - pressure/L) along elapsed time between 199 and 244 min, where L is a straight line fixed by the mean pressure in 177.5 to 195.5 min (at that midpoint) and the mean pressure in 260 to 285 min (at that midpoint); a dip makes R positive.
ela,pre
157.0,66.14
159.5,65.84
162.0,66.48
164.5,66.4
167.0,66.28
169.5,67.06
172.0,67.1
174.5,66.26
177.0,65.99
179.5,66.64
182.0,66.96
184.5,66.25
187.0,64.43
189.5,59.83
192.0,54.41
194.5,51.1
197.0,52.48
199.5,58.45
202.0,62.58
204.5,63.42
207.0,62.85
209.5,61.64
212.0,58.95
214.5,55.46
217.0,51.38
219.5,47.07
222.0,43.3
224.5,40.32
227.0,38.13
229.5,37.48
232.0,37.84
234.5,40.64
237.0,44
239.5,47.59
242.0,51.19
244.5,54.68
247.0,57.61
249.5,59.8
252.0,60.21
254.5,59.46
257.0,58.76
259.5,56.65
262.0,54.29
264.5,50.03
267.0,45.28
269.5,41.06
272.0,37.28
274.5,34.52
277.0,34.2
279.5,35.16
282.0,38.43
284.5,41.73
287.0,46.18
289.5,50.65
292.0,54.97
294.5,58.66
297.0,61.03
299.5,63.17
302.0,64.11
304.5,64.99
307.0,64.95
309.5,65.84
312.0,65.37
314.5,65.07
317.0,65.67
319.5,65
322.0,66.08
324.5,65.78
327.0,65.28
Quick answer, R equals 3.1 min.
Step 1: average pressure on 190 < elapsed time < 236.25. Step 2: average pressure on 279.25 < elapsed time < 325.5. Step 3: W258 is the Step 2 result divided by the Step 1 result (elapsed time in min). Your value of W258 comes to 1.15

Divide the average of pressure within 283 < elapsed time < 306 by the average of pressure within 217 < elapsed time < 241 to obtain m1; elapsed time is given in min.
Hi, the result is 1.32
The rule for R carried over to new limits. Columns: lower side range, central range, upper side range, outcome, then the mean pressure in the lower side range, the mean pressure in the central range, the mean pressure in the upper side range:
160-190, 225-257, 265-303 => 2.9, 66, 49.2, 47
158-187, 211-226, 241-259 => 3.0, 66.4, 49.1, 57.4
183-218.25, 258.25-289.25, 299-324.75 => 9.7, 58.9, 43.2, 65.1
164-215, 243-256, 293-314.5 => 1.0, 62.2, 58.2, 63.5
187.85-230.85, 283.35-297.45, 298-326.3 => 2.4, 52.9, 51.8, 65.1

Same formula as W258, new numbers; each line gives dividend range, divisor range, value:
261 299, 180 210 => 0.76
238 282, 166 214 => 0.79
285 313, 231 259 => 1.14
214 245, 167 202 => 0.72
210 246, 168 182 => 0.70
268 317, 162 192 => 0.80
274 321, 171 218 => 0.91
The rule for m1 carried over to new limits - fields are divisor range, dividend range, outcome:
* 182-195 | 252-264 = 0.95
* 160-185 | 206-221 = 0.84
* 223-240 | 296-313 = 1.58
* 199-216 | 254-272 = 0.84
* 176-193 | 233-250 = 0.79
